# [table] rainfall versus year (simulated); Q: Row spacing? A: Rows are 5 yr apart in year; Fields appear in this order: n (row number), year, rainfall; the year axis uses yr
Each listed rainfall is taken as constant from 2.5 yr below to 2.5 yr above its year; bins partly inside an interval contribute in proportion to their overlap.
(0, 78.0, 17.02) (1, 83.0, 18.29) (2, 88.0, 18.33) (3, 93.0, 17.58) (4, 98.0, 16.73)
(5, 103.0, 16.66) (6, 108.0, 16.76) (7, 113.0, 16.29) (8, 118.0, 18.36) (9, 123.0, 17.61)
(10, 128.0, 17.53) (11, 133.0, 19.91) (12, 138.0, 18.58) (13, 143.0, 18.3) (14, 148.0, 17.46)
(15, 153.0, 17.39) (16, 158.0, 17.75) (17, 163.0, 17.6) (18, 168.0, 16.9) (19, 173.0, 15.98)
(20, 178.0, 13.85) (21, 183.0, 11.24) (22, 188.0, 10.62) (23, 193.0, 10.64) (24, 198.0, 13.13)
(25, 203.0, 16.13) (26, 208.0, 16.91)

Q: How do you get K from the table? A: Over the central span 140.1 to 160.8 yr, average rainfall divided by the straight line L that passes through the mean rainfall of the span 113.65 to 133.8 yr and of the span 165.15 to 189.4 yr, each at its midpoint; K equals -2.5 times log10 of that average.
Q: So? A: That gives -0.11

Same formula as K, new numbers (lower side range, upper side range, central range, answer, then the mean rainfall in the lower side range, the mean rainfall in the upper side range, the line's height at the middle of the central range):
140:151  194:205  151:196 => 0.10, 17.9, 14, 15.9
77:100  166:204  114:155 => -0.16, 17.6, 13.4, 15.6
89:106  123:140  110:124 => 0.03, 17.1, 18.5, 17.9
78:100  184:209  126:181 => -0.16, 17.7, 13.1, 15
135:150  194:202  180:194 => 0.28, 18.2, 13.2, 14.2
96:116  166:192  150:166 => -0.22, 16.7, 13.5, 14.4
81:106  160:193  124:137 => -0.16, 17.5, 14.1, 16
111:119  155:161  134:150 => -0.05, 17.2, 17.7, 17.5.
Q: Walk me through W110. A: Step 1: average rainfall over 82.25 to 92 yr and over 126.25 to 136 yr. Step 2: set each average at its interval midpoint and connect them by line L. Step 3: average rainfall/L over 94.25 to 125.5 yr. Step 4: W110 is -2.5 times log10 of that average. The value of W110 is 0.087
